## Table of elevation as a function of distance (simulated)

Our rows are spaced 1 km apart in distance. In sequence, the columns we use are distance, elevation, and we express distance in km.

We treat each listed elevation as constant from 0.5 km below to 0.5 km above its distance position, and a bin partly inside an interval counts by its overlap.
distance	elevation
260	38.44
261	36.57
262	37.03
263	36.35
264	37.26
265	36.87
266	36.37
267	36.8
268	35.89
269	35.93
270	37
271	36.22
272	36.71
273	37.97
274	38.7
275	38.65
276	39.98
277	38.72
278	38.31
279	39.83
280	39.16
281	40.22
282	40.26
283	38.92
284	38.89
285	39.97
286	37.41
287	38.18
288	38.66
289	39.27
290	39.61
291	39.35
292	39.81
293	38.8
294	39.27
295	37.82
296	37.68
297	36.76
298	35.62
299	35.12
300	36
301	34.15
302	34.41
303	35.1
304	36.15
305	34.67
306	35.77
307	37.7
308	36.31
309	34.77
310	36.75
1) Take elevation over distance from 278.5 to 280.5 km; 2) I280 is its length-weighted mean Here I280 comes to 39.5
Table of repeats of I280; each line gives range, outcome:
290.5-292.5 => 39.6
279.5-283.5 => 39.6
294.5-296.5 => 37.8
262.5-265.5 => 36.8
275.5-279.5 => 39.2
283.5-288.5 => 38.6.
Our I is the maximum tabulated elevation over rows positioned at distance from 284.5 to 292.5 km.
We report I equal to 39.97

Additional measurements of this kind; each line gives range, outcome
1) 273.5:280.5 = 39.98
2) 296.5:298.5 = 36.76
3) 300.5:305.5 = 36.15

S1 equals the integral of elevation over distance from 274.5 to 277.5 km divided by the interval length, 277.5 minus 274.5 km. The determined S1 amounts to 39.1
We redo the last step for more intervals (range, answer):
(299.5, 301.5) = 35.1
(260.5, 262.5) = 36.8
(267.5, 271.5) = 36.3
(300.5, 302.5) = 34.3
